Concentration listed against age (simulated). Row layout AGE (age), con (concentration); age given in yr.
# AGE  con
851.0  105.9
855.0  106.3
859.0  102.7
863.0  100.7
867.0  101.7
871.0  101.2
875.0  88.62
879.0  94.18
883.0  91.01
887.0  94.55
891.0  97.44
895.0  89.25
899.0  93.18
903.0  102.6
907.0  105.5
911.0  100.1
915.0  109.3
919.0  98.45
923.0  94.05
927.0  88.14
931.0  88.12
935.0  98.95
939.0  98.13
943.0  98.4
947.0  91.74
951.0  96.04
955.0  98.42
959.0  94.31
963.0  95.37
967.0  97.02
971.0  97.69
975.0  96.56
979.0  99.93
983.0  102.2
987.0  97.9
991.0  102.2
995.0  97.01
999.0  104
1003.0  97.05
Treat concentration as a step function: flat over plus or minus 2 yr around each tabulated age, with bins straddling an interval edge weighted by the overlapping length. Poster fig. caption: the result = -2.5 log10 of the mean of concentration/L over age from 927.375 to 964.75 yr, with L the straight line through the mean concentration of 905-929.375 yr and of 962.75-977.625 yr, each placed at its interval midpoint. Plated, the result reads 0.03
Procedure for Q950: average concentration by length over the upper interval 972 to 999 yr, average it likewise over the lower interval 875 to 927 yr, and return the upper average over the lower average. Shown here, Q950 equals 1.03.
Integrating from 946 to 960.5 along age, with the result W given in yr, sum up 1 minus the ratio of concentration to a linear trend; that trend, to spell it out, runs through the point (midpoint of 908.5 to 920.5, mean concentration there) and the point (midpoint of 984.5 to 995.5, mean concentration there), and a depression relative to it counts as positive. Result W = 0.82 yr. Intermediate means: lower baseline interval 103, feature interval 95.4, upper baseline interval 99.5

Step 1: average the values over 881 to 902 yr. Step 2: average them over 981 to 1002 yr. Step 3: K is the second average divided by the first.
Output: 1.07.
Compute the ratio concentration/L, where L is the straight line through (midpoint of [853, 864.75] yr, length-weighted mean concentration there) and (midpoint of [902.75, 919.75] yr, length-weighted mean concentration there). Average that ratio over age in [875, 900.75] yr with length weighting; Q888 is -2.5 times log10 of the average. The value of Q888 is 0.12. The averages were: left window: 103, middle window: 92.9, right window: 104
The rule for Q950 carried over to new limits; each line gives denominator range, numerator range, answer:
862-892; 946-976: 1.00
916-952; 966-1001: 1.05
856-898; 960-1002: 1.03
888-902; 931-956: 1.02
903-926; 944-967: 0.95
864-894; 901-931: 1.04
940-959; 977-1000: 1.05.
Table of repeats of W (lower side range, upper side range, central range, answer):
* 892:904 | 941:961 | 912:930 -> -0.38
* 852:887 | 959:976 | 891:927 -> -0.31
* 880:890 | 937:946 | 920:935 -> 0.73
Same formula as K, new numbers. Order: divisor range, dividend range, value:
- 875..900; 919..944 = 1.02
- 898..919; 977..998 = 0.98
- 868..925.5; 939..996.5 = 1.00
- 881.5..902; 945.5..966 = 1.02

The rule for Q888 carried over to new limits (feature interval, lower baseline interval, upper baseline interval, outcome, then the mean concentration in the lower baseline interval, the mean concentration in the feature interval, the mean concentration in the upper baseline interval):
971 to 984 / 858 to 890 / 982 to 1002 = 0.010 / 96.7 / 99.1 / 100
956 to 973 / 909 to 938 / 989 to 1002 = 0.031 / 96.8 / 96.2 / 101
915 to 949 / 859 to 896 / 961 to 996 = 0.022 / 96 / 95.4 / 98.5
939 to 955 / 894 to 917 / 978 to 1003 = 0.047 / 100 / 96.1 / 100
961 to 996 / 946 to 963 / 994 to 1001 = 0.000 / 95.4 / 98.5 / 101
